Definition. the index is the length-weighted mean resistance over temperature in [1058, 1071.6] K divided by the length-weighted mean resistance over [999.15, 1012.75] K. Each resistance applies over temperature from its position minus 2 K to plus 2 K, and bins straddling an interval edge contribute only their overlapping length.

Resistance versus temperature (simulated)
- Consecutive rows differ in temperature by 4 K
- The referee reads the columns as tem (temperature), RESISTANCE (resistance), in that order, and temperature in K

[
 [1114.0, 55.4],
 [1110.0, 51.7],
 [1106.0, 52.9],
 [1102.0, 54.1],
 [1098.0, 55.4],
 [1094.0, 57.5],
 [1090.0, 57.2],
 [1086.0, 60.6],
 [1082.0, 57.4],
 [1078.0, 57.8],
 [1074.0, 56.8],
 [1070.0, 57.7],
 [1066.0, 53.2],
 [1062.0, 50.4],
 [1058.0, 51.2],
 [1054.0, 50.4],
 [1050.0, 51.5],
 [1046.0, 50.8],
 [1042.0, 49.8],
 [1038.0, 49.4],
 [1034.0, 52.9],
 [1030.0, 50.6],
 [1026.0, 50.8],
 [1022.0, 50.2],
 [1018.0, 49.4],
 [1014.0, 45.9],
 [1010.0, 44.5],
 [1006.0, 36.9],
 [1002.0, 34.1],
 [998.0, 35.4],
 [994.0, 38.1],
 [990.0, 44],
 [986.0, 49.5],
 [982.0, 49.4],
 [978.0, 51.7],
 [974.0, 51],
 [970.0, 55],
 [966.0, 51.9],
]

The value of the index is 1.4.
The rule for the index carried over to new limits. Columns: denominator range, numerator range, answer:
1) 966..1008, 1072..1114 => 1.25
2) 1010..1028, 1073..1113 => 1.16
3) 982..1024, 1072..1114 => 1.30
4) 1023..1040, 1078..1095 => 1.14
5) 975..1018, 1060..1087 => 1.29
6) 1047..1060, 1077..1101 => 1.13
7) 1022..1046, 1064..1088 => 1.13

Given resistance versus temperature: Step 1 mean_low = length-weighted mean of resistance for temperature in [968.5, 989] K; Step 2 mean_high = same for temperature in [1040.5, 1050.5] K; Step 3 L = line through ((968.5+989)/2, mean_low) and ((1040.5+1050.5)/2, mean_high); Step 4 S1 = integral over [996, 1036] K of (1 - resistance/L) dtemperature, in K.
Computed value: 4.5 K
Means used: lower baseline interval 50.9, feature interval 45.1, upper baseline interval 50.6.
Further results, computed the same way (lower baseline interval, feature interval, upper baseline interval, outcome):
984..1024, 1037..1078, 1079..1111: -1.5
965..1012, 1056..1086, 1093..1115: -2.1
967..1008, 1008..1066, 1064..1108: 0.7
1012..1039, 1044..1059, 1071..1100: 0.6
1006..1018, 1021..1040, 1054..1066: -1.5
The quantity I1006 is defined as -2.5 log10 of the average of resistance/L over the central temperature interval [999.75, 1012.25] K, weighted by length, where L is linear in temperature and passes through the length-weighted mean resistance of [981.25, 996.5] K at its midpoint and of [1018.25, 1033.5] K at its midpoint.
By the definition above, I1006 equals 0.22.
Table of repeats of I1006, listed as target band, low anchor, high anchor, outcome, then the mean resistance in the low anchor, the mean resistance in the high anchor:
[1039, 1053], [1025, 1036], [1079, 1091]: 0.060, 51.5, 58.4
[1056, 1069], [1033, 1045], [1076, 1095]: 0.048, 50.5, 58.1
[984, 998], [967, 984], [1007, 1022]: 0.166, 51.8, 46.4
